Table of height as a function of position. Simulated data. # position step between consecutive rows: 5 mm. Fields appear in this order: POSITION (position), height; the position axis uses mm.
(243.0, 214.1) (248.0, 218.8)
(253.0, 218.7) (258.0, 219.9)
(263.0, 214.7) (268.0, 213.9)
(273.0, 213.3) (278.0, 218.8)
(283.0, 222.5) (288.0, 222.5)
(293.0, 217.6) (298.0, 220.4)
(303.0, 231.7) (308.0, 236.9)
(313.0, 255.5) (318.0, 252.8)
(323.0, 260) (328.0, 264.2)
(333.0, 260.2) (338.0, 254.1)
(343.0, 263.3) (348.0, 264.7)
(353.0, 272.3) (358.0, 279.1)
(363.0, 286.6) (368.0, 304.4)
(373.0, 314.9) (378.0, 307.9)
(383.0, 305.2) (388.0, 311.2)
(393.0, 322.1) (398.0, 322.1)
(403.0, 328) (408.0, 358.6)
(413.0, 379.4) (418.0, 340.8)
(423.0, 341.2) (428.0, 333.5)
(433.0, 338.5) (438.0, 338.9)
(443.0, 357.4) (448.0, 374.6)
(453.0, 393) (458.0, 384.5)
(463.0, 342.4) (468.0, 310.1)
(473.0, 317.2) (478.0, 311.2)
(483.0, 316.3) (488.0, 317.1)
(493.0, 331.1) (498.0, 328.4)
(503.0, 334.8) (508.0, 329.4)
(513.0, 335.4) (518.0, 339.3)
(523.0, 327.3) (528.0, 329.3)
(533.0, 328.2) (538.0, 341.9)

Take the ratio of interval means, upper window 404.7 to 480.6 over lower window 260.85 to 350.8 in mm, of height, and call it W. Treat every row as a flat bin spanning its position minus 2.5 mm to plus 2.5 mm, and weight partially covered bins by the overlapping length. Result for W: 1.46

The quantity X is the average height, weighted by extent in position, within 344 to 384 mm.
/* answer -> 290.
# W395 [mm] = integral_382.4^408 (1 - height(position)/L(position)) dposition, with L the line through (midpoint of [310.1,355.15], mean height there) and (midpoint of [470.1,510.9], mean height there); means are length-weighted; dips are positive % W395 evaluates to -3.3 mm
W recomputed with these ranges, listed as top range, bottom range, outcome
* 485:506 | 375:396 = 1.05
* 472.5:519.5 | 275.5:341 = 1.36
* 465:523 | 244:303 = 1.49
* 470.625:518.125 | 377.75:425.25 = 0.98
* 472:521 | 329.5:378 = 1.17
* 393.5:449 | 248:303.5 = 1.58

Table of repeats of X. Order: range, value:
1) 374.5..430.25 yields 332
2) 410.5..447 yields 348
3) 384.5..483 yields 341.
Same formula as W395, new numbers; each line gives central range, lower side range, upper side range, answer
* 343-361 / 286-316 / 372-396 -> 0.6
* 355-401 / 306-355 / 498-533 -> -4.7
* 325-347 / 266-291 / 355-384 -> 0.7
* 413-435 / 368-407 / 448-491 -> -1.1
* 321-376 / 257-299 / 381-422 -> 1.7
